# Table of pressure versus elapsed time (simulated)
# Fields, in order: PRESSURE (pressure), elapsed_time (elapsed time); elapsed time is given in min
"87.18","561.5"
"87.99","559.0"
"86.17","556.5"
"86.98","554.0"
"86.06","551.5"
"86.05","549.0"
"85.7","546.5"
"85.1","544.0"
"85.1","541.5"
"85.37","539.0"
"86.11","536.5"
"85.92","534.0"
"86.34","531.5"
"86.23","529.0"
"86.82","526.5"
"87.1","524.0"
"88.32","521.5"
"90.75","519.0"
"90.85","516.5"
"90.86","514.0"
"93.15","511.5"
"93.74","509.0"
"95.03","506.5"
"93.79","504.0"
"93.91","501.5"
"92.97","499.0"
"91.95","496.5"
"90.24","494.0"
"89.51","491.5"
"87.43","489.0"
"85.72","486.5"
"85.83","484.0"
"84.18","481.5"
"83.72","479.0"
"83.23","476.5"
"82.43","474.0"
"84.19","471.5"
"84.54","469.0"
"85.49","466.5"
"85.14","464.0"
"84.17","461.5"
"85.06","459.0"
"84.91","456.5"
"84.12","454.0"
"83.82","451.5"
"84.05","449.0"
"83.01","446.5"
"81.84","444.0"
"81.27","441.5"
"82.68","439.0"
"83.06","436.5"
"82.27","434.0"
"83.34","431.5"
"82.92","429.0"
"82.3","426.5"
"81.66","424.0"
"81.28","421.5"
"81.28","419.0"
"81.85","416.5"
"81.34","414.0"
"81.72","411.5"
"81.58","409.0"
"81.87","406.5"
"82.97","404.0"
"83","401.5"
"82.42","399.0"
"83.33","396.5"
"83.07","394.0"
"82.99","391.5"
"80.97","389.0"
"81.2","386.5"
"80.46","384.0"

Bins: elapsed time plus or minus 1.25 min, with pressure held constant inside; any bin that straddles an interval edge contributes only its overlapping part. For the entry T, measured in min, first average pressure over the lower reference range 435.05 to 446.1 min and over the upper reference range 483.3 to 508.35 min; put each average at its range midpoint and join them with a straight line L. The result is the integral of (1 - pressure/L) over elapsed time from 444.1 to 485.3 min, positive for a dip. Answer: 0.86 min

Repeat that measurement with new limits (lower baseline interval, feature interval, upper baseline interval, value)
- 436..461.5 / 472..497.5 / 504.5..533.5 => 0.1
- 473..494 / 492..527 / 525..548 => -2.3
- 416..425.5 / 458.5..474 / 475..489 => -0.1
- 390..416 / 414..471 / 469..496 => 0.6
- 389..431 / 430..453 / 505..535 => 0.4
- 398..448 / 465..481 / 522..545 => 0.0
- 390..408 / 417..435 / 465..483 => 0.2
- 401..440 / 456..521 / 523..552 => -2.9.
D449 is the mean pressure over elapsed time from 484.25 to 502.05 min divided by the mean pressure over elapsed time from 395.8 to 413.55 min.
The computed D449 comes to 1.1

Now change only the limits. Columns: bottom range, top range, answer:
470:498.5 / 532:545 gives 0.99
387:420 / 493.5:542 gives 1.09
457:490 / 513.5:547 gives 1.03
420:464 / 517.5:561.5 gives 1.04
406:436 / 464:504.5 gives 1.06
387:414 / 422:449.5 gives 1.00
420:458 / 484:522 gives 1.10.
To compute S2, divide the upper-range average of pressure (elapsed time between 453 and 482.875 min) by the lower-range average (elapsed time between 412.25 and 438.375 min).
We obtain 1.0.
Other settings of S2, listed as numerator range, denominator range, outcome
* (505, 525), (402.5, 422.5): 1.12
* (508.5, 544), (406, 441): 1.07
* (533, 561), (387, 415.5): 1.05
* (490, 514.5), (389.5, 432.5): 1.12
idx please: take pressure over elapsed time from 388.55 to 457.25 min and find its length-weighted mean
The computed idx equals 82.5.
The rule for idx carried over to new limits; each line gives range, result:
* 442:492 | 84.5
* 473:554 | 88.1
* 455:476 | 84.4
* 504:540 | 89.2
